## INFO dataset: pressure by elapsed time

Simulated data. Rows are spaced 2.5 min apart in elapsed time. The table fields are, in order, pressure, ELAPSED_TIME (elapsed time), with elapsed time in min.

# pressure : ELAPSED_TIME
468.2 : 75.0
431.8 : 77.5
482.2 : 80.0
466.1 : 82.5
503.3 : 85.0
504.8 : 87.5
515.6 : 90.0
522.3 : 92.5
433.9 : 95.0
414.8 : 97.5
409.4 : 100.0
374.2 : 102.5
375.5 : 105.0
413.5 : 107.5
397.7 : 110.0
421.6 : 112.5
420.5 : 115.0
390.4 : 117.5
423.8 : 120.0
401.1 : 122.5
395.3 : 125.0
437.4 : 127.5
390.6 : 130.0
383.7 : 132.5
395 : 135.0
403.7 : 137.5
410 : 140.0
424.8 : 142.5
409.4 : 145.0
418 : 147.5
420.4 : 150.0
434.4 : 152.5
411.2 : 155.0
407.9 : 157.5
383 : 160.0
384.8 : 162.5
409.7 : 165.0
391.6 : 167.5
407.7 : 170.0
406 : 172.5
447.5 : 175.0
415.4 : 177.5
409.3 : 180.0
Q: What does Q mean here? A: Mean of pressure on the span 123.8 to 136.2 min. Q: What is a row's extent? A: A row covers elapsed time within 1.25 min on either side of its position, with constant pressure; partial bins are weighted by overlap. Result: 400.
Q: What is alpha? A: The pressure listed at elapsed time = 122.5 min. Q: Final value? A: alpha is 401.1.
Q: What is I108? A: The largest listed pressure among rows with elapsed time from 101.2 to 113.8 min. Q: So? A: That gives 421.6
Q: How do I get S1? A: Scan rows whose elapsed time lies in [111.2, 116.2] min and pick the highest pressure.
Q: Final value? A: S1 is 421.6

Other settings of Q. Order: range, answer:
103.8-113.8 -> 402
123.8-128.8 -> 416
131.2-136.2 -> 389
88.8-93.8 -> 518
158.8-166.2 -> 392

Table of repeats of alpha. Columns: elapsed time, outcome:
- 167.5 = 391.6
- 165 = 409.7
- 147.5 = 418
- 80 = 482.2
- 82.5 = 466.1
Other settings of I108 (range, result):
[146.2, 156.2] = 434.4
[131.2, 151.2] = 424.8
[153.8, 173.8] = 411.2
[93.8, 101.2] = 433.9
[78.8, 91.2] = 515.6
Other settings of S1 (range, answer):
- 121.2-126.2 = 401.1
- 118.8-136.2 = 437.4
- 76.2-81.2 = 482.2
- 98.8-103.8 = 409.4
